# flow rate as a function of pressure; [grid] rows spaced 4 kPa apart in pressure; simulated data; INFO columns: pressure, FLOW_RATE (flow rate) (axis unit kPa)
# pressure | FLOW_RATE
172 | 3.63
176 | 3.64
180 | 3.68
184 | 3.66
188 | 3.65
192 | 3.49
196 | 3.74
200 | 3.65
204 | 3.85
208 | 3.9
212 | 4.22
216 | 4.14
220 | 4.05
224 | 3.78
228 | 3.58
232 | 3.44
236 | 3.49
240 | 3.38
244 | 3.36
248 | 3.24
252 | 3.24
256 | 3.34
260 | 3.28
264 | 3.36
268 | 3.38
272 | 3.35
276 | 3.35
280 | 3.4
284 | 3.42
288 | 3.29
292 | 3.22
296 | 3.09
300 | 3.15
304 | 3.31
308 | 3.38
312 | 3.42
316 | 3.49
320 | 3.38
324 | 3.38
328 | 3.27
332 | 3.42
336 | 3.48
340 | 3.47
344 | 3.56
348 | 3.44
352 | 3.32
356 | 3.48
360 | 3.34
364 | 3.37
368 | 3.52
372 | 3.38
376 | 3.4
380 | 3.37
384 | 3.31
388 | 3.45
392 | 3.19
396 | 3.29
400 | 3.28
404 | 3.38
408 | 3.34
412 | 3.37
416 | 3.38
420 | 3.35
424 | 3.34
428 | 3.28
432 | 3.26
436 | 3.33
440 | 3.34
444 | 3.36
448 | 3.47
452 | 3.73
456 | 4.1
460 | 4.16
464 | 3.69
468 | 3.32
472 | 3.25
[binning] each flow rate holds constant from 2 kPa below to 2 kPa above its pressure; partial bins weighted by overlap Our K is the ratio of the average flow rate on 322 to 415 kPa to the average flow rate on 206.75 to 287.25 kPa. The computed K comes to 0.96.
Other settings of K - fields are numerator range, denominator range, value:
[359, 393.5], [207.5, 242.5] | 0.90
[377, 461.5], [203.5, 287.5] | 0.97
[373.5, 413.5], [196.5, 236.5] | 0.87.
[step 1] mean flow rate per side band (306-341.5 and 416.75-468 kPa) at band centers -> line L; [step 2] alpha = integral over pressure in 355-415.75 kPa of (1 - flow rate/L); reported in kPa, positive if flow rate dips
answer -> 1.8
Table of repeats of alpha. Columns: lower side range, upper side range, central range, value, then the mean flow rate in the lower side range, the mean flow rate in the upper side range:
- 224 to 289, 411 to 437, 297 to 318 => 0.2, 3.38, 3.33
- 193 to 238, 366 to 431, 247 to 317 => 6.1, 3.8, 3.35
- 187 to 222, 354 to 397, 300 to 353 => 1.7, 3.86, 3.37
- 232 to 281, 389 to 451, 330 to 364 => -0.9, 3.35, 3.34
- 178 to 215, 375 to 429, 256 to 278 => 1.7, 3.77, 3.34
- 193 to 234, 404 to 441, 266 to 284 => 1.5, 3.83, 3.33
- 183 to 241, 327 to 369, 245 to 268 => 2.1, 3.74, 3.43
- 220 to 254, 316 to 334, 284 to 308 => 1.2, 3.47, 3.38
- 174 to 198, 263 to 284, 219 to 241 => -0.6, 3.64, 3.37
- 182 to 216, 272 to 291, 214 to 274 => 1.1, 3.79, 3.36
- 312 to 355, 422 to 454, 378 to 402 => 0.6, 3.42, 3.39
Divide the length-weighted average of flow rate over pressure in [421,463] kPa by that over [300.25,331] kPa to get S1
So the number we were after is 1.1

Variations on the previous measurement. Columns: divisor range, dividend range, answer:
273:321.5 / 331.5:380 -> 1.03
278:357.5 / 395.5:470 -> 1.03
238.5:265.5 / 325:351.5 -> 1.04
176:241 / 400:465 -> 0.93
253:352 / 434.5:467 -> 1.08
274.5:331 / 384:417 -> 1.00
